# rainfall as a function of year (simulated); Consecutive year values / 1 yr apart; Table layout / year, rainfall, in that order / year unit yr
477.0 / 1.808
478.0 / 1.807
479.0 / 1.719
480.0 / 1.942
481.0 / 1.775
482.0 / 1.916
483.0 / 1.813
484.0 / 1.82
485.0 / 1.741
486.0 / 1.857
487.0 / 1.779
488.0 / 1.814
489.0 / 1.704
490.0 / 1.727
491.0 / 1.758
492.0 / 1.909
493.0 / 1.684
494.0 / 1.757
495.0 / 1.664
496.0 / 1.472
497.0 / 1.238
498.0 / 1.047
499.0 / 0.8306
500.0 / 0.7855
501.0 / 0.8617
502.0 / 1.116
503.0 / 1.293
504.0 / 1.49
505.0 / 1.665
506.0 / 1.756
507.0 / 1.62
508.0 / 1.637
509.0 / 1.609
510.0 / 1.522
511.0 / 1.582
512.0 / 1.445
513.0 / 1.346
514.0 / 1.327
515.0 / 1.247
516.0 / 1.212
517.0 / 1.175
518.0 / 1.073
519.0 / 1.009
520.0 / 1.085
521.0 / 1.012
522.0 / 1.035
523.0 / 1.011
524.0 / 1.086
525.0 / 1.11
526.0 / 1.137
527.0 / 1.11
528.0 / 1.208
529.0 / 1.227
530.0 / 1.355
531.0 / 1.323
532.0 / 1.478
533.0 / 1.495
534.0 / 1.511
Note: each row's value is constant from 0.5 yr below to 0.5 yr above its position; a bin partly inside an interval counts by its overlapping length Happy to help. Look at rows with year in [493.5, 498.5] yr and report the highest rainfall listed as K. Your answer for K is 1.757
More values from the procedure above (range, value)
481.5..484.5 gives 1.916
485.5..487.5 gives 1.857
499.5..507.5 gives 1.756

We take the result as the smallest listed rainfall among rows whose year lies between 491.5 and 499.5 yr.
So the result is 0.8306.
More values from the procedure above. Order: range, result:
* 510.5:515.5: 1.247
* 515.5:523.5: 1.009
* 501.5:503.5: 1.116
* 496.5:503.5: 0.7855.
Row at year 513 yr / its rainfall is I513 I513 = 1.346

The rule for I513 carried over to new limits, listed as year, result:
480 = 1.942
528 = 1.208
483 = 1.813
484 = 1.82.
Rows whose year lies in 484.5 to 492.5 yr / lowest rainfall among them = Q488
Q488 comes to 1.704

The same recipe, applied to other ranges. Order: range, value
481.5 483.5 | 1.813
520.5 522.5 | 1.012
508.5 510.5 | 1.522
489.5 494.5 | 1.684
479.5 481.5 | 1.775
